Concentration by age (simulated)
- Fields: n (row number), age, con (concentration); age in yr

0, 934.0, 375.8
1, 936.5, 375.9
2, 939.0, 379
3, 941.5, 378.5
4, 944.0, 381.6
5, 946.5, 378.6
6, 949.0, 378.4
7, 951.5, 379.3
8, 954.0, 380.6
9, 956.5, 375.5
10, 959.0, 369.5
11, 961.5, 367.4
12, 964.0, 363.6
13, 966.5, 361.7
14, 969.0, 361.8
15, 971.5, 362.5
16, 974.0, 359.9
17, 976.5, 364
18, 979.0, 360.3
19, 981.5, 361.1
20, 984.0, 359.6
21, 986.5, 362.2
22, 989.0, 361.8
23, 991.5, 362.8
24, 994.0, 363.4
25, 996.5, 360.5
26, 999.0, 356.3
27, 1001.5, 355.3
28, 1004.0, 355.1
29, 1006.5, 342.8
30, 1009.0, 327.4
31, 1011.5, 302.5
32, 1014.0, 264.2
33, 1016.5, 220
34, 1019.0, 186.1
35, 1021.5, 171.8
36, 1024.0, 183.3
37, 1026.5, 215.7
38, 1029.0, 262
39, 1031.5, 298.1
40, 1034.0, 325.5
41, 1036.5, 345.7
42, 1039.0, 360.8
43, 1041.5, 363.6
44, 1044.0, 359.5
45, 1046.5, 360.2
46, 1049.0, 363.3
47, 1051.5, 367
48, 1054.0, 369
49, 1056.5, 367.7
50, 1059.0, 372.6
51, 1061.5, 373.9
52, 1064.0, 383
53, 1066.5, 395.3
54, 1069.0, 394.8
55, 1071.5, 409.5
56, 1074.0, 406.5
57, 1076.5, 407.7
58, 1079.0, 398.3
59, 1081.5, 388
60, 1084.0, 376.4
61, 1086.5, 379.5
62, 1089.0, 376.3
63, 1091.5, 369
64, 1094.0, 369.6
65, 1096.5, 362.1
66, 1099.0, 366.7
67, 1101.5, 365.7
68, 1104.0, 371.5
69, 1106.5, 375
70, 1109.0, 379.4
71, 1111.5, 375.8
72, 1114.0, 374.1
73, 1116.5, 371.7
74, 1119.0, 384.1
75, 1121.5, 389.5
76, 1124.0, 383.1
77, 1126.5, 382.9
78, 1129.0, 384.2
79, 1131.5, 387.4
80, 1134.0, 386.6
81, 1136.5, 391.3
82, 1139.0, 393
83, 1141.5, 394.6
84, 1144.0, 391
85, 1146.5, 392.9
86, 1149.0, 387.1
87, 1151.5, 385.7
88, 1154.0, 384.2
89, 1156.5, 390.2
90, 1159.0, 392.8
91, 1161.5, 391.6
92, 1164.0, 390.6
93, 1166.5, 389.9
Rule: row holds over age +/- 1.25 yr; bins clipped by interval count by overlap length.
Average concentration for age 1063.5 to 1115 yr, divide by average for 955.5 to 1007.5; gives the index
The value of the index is 1.06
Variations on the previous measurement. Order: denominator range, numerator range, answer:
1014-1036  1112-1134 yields 1.60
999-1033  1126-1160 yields 1.43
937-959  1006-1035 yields 0.68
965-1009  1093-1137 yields 1.05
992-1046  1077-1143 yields 1.26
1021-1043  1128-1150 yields 1.37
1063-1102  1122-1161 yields 1.01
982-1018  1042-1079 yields 1.14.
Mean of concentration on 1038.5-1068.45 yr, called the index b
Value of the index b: 370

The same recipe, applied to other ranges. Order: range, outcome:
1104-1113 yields 376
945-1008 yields 364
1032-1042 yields 344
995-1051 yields 305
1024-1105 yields 360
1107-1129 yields 380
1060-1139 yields 383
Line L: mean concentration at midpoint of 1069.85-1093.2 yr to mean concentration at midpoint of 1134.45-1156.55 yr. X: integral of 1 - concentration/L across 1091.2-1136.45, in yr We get 1.5 yr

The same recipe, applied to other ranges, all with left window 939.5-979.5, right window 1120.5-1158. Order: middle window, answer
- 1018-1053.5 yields 7.38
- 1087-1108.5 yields 0.78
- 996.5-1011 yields 1.11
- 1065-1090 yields -0.73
